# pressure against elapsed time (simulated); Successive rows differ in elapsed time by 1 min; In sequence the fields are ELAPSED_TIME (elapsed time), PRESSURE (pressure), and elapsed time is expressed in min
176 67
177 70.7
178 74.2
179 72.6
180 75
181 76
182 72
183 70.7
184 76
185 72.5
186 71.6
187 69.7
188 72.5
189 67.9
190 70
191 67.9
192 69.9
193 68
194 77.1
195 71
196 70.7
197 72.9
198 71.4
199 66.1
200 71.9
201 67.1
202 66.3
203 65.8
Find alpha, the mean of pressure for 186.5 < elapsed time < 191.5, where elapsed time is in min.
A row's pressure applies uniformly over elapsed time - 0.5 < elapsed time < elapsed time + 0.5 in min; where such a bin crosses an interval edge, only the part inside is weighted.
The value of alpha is 69.6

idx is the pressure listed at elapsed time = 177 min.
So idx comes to 70.7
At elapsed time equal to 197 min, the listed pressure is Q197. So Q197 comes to 72.9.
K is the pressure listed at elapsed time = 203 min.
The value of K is 65.8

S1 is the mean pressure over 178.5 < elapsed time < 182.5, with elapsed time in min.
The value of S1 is 73.9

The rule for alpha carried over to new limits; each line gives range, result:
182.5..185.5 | 73.1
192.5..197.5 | 71.9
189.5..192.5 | 69.3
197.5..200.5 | 69.8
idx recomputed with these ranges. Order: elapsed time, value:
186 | 71.6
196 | 70.7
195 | 71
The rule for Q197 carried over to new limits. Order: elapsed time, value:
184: 76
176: 67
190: 70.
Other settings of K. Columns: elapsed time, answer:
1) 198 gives 71.4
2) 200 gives 71.9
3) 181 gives 76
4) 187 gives 69.7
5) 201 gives 67.1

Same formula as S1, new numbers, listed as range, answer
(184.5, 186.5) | 72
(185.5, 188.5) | 71.3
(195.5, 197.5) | 71.8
